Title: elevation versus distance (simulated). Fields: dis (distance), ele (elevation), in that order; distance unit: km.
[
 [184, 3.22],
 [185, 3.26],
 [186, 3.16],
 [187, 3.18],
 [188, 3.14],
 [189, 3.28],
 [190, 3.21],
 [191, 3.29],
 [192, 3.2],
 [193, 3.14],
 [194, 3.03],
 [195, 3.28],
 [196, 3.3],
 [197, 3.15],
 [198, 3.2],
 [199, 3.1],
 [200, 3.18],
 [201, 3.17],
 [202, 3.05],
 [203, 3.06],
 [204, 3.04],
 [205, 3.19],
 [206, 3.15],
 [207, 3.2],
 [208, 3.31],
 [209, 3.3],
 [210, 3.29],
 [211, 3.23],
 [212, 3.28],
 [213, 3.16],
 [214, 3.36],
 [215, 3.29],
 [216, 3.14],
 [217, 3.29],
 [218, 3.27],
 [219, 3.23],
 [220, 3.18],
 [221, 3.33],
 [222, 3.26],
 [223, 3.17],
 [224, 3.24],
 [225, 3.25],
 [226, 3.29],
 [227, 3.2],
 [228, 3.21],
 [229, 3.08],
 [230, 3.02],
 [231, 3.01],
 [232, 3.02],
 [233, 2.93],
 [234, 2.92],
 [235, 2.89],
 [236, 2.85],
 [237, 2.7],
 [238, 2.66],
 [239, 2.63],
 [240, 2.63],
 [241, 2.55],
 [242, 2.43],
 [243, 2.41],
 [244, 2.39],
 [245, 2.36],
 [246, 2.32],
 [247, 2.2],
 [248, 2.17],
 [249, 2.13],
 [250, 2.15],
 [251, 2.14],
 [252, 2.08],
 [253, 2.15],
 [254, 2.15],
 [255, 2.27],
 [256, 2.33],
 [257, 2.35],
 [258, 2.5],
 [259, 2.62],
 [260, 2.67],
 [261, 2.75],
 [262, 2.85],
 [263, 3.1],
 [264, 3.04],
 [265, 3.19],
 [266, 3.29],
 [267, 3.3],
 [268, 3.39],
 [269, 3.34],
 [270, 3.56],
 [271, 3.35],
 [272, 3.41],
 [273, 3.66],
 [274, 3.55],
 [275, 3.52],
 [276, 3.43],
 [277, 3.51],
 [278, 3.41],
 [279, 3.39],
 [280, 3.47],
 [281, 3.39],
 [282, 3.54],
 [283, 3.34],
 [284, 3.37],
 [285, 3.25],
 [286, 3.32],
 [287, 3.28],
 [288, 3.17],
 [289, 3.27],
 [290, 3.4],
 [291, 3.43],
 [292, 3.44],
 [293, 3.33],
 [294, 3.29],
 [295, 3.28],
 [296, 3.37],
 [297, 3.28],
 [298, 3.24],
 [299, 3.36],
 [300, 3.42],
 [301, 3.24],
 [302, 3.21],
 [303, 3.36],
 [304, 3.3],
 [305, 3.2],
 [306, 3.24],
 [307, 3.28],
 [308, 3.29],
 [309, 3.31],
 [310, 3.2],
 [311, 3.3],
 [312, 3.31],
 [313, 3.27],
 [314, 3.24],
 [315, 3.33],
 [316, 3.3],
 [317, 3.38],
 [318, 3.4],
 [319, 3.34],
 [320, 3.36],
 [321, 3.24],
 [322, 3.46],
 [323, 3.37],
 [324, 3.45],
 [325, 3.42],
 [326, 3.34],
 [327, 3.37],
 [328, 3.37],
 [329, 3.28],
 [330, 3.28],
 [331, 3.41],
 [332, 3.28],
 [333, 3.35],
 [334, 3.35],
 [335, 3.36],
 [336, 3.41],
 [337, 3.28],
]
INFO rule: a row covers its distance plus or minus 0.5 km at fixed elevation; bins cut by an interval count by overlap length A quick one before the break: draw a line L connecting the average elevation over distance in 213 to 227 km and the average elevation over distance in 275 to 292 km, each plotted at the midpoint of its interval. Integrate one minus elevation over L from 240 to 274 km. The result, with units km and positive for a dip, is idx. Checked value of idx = 6.4 km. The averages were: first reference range 3.25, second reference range 3.38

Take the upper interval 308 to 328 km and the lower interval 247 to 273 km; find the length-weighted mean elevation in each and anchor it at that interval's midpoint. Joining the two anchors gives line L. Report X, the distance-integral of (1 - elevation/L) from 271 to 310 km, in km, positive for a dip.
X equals -4.0 km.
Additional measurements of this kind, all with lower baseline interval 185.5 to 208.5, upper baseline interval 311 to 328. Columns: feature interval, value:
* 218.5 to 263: 7.3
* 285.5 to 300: -0.1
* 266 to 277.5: -0.6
